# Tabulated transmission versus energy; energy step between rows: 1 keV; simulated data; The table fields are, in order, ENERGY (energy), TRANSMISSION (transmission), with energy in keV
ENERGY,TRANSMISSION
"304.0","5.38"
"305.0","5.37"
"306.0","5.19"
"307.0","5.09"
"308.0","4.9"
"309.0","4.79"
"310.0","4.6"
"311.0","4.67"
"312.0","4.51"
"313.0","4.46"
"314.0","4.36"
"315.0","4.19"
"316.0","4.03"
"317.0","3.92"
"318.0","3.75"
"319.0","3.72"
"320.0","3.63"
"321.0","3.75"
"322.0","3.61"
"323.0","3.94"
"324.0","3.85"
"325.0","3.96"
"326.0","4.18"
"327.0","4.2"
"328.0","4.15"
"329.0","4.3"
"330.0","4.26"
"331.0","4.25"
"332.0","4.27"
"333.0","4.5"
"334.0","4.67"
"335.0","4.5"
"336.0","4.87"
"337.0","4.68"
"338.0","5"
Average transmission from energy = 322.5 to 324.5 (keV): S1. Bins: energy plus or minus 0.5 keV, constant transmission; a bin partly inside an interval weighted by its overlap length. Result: 3.9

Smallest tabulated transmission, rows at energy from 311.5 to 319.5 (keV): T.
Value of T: 3.72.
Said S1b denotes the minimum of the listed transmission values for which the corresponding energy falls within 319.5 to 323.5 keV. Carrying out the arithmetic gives 3.61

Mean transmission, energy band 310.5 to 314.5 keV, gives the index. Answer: 4.5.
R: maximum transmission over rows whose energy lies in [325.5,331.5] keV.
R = 4.3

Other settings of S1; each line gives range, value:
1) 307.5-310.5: 4.76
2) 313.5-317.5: 4.12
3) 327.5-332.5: 4.25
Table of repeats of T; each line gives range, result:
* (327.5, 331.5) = 4.15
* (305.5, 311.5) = 4.6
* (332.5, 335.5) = 4.5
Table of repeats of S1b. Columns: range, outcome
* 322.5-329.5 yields 3.85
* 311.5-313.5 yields 4.46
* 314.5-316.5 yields 4.03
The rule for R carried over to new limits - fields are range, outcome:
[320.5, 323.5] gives 3.94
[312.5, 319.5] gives 4.46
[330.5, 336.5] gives 4.87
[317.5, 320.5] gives 3.75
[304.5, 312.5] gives 5.37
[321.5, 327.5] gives 4.2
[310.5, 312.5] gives 4.67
